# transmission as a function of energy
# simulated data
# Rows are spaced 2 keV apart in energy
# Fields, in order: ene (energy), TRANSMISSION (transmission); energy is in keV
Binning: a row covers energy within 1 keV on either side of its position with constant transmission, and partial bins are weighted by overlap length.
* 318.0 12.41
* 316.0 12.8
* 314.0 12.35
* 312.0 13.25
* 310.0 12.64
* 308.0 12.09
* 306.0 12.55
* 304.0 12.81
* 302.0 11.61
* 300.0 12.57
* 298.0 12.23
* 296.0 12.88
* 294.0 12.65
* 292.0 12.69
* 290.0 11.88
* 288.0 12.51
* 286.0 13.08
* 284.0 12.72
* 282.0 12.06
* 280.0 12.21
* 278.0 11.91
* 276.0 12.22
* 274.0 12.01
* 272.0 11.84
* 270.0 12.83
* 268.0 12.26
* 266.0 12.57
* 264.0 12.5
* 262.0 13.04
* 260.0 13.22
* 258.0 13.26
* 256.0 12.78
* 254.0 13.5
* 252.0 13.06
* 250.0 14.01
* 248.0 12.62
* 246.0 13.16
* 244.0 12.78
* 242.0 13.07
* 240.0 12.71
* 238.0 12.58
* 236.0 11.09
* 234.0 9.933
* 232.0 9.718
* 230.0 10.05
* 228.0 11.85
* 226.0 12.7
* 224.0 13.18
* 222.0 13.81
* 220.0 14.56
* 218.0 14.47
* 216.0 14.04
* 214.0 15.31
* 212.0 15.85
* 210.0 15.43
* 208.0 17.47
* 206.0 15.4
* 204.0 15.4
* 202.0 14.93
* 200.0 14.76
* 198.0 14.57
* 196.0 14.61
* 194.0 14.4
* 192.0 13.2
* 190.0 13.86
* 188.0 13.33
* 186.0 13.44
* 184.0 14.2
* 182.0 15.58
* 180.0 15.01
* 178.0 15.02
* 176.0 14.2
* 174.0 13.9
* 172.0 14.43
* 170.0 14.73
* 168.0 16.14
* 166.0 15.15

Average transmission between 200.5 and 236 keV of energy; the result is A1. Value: 13.7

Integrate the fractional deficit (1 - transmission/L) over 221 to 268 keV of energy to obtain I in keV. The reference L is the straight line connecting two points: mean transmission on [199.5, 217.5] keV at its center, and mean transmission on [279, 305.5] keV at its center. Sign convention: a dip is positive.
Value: 5.4 keV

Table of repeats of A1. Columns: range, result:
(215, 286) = 12.6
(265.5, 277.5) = 12.3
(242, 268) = 13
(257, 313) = 12.5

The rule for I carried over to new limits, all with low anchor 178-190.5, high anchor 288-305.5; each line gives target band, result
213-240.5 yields 2.11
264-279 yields 0.70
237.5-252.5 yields 0.32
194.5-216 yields -2.05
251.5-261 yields -0.05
